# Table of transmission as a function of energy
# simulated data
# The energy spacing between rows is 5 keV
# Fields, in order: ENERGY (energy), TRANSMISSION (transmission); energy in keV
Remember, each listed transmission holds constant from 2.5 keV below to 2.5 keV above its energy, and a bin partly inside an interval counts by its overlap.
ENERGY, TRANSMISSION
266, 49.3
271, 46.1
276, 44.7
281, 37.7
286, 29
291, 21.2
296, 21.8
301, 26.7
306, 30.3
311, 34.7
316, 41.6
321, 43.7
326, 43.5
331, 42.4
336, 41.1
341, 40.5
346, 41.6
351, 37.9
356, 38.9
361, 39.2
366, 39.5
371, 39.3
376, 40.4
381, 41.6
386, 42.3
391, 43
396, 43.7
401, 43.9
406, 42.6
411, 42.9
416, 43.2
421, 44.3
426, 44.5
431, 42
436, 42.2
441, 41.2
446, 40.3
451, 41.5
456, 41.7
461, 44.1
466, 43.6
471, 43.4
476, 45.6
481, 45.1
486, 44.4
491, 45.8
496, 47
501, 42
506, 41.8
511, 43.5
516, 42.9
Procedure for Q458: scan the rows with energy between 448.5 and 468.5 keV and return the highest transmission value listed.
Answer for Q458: 44.1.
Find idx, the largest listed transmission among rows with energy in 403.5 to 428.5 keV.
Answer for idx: 44.5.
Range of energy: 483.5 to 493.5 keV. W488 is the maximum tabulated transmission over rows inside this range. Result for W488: 45.8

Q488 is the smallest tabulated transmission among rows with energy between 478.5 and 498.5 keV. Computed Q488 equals 44.4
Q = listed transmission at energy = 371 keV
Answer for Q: 39.3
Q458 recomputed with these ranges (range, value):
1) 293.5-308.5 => 30.3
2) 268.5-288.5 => 46.1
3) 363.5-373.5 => 39.5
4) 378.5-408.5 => 43.9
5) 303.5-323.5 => 43.7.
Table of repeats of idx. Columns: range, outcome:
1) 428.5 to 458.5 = 42.2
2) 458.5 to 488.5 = 45.6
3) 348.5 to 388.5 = 42.3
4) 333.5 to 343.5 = 41.1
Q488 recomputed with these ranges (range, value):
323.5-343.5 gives 40.5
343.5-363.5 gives 37.9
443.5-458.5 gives 40.3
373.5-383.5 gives 40.4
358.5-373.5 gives 39.2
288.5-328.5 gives 21.2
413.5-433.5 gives 42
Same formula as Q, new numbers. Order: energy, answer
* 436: 42.2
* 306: 30.3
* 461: 44.1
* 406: 42.6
